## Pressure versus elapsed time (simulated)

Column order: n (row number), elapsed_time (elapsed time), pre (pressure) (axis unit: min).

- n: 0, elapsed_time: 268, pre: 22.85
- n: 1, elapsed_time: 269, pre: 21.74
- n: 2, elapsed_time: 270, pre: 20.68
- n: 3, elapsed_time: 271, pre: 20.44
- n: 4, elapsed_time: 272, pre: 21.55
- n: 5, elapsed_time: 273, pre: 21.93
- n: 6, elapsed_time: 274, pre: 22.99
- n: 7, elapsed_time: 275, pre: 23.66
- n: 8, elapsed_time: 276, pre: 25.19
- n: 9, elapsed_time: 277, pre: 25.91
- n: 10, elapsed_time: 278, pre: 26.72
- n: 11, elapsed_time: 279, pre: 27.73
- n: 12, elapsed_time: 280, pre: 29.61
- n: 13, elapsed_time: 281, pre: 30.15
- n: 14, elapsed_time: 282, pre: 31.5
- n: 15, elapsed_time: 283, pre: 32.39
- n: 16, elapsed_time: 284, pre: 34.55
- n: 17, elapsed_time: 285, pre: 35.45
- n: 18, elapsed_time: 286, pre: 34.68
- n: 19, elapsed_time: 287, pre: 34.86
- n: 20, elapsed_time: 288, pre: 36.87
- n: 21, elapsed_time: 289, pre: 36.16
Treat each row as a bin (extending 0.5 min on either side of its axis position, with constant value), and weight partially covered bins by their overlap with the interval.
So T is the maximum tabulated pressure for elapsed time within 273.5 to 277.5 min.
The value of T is 25.91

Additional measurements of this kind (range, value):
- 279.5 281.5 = 30.15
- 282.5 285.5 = 35.45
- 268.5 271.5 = 21.74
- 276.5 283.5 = 32.39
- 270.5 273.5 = 21.93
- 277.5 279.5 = 27.73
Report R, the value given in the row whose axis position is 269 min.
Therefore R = 21.74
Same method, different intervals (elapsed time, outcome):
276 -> 25.19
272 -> 21.55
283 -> 32.39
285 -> 35.45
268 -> 22.85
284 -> 34.55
